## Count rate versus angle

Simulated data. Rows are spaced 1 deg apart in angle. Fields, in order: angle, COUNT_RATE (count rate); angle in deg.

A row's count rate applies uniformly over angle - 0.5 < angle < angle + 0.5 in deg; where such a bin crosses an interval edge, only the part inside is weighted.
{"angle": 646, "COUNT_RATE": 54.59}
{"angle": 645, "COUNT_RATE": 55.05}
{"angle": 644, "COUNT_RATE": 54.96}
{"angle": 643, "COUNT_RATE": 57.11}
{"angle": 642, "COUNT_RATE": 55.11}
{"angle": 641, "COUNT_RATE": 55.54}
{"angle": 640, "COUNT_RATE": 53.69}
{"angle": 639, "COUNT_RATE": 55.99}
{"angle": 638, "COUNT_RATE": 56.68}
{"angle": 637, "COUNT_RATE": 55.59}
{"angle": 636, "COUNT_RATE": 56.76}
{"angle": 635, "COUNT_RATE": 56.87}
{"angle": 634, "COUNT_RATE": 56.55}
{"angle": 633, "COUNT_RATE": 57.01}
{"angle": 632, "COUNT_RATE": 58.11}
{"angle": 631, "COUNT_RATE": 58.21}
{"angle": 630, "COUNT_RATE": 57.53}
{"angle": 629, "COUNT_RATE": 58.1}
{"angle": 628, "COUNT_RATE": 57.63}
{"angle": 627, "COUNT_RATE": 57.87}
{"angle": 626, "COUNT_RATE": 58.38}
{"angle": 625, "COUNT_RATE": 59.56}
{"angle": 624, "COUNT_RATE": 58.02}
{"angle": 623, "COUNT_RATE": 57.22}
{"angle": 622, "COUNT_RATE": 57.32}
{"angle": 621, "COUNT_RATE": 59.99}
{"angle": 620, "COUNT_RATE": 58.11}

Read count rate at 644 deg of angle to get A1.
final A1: 54.96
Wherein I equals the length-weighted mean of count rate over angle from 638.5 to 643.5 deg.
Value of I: 55.5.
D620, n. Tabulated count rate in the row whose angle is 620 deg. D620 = 58.11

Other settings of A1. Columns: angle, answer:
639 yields 55.99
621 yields 59.99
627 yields 57.87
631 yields 58.21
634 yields 56.55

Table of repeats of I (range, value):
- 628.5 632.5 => 58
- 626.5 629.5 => 57.9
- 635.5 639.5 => 56.3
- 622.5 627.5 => 58.2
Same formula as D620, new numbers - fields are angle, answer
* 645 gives 55.05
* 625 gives 59.56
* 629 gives 58.1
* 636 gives 56.76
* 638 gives 56.68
